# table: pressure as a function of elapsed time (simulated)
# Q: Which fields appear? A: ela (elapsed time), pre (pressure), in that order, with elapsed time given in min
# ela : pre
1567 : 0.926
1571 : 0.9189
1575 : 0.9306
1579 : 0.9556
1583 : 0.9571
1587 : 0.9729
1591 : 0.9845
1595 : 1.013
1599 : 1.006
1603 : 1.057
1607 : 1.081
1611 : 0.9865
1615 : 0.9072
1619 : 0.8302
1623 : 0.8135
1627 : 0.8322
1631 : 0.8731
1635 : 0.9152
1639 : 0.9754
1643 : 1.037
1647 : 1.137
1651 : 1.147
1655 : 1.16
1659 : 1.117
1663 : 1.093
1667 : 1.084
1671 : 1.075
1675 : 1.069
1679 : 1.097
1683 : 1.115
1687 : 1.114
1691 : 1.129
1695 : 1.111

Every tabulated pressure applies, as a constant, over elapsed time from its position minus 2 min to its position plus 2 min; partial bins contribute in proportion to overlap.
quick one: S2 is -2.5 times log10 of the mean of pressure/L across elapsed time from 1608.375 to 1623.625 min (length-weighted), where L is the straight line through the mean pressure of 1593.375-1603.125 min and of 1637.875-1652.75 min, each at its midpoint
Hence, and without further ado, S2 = 0.16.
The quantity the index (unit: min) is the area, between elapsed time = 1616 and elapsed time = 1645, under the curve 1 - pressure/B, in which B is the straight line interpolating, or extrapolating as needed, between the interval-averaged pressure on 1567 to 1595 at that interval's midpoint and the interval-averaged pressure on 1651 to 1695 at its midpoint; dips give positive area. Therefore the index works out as 3.94 min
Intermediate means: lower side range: 0.956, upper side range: 1.11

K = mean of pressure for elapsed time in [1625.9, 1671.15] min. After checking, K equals 1.04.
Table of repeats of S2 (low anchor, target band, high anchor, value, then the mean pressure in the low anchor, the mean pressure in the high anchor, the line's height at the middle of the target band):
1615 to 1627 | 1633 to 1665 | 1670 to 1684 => -0.12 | 0.838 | 1.09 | 0.963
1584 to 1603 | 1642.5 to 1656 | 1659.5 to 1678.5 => -0.06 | 0.999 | 1.08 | 1.06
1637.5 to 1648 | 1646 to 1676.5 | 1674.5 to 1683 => -0.04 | 1.05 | 1.09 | 1.07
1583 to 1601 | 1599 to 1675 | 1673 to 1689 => 0.04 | 0.99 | 1.1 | 1.04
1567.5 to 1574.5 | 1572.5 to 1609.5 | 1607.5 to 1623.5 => -0.09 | 0.923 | 0.909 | 0.917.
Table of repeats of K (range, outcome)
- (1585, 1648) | 0.961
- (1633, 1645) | 0.976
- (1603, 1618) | 0.99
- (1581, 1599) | 0.985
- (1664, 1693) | 1.1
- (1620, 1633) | 0.839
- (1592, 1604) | 1.02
